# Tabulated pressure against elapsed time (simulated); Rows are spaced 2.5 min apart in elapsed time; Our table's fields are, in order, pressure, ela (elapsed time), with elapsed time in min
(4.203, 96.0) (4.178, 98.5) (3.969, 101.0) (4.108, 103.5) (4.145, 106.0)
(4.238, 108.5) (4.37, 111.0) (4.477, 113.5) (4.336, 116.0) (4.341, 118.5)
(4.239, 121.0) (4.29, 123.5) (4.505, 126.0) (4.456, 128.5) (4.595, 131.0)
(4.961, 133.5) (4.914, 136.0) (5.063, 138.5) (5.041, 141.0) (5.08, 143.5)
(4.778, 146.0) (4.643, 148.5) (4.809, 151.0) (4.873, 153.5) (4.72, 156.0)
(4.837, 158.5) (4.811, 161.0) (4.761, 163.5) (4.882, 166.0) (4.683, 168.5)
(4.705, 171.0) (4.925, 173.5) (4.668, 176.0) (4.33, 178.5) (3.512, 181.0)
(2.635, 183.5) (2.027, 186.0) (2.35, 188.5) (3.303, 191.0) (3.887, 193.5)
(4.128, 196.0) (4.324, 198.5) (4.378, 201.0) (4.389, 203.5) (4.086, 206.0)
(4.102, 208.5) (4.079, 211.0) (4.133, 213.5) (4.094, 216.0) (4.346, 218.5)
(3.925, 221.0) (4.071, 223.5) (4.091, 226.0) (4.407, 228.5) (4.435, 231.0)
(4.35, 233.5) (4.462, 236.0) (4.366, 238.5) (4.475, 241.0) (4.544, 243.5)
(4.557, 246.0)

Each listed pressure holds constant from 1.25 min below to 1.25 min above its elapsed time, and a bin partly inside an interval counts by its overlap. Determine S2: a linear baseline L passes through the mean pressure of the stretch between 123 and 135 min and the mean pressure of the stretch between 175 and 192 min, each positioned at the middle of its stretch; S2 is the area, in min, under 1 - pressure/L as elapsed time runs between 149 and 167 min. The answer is -4.4 min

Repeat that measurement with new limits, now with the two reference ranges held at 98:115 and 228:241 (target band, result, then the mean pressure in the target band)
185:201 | 3.4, 3.44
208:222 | 0.8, 4.12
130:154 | -3.4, 4.88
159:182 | -1.6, 4.61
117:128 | -0.3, 4.35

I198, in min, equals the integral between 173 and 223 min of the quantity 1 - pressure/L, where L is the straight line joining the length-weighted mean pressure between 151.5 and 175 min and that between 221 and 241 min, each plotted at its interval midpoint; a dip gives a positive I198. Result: 7.3 min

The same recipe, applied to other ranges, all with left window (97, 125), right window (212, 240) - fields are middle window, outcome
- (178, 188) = 3.0 min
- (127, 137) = -1.1 min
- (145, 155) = -1.2 min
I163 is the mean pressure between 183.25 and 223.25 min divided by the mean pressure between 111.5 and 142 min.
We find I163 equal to 0.8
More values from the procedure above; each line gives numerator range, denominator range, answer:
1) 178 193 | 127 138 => 0.63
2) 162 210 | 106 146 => 0.87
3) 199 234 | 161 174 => 0.88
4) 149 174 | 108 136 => 1.07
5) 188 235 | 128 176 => 0.85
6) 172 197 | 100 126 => 0.84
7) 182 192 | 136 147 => 0.52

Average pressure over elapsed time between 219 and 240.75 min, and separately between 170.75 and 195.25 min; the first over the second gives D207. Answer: 1.19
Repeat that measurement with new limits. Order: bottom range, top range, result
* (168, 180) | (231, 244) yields 0.96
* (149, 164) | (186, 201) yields 0.74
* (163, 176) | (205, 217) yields 0.86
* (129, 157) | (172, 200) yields 0.75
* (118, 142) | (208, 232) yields 0.90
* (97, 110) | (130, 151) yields 1.18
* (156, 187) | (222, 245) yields 1.02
